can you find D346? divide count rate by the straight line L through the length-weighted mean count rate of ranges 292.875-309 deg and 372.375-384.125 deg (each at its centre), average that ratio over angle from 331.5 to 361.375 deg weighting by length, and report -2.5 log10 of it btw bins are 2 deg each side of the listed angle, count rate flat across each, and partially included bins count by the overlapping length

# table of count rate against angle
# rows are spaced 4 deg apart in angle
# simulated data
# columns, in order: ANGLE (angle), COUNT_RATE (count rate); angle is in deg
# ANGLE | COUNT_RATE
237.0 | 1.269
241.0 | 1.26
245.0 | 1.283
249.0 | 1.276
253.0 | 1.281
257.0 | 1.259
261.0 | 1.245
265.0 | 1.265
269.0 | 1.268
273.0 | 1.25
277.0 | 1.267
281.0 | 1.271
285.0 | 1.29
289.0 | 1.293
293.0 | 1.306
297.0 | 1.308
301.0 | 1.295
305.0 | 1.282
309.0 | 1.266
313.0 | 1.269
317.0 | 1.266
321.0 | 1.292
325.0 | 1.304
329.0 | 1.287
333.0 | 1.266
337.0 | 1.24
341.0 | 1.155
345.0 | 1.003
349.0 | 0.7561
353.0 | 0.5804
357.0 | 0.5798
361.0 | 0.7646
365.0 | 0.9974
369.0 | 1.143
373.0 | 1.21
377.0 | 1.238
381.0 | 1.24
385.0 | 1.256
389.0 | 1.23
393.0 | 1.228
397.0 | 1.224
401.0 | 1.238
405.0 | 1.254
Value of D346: 0.34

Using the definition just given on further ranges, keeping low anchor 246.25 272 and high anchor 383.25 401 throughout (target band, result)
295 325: -0.03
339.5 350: 0.26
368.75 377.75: 0.03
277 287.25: -0.02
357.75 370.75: 0.32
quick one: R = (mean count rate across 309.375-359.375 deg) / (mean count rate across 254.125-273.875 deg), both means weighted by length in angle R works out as 0.86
